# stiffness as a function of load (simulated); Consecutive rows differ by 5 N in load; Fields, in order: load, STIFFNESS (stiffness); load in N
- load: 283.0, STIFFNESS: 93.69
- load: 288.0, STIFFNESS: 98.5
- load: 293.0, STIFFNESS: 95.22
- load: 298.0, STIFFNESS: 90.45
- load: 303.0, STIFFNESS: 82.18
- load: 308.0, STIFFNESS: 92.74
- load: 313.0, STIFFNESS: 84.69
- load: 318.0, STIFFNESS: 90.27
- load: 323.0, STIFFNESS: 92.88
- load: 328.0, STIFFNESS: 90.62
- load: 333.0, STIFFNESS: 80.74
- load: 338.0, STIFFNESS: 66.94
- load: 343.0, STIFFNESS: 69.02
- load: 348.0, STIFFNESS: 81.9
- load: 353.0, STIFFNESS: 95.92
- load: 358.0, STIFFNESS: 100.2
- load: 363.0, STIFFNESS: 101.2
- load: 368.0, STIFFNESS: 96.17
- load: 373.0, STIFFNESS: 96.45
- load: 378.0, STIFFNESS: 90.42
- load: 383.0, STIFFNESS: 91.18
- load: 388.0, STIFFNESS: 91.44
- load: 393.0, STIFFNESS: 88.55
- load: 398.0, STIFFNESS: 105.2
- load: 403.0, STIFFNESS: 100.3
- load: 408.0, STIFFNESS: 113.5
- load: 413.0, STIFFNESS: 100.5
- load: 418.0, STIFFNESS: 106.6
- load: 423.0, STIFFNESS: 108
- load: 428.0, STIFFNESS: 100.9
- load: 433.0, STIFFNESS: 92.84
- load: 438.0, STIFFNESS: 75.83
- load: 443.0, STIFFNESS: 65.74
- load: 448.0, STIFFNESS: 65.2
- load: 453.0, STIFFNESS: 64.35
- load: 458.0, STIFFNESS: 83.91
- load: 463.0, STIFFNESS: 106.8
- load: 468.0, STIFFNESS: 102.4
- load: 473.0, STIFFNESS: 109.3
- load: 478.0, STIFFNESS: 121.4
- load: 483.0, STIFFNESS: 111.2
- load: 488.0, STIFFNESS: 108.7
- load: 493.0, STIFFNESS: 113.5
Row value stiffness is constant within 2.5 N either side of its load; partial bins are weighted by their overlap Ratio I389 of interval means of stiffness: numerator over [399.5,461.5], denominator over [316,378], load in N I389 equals 1.0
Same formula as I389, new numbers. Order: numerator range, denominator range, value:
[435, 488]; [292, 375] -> 1.03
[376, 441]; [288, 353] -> 1.13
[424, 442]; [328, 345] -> 1.19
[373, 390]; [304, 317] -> 1.04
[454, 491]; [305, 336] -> 1.19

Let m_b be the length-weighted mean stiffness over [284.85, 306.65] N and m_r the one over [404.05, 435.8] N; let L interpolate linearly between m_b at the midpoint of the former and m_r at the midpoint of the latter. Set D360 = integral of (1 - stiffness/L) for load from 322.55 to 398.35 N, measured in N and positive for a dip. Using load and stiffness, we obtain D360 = 6.5 N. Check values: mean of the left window 91.7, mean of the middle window 89.4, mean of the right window 103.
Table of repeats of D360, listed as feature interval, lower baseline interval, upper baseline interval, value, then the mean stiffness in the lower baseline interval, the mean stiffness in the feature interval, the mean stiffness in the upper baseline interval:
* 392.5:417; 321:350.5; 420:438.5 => -2.80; 80.1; 103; 96.7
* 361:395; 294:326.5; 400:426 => 2.17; 89.2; 93.6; 106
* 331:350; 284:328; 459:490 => 4.08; 90.9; 74.3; 109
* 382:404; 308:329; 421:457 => -2.74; 89.9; 95.3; 81.6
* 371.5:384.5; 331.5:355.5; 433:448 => -2.63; 78.8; 92.5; 73.5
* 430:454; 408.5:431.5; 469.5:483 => 7.55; 104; 73.9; 114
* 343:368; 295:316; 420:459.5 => -1.94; 87.8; 92.4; 82.4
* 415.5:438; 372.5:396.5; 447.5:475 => -2.07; 91.8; 99.2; 90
